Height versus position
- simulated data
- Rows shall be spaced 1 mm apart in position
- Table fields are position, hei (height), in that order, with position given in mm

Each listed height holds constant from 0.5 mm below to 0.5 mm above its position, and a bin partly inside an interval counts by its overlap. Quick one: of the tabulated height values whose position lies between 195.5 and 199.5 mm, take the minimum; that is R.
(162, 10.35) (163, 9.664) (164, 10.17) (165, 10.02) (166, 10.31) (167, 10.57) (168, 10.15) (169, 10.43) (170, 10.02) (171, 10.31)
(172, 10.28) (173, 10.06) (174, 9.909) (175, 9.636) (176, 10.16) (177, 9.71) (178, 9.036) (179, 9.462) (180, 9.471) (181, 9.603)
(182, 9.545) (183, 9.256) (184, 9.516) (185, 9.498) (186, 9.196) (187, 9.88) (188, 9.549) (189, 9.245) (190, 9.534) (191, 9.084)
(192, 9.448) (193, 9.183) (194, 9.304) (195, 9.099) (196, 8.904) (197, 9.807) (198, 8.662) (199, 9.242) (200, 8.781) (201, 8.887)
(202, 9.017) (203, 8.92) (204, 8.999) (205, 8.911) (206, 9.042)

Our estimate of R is 8.662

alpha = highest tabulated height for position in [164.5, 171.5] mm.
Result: 10.57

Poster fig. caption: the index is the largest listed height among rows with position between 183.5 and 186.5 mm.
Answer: 9.516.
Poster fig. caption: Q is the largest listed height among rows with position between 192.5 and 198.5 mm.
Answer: 9.807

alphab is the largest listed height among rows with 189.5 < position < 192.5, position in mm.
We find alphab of 9.534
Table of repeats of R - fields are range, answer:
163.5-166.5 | 10.02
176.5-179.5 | 9.036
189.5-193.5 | 9.084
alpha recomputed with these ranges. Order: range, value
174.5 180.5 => 10.16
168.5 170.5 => 10.43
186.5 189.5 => 9.88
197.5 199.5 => 9.242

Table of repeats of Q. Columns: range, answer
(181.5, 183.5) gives 9.545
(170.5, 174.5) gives 10.31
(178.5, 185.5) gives 9.603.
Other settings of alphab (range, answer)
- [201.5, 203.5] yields 9.017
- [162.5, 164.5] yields 10.17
